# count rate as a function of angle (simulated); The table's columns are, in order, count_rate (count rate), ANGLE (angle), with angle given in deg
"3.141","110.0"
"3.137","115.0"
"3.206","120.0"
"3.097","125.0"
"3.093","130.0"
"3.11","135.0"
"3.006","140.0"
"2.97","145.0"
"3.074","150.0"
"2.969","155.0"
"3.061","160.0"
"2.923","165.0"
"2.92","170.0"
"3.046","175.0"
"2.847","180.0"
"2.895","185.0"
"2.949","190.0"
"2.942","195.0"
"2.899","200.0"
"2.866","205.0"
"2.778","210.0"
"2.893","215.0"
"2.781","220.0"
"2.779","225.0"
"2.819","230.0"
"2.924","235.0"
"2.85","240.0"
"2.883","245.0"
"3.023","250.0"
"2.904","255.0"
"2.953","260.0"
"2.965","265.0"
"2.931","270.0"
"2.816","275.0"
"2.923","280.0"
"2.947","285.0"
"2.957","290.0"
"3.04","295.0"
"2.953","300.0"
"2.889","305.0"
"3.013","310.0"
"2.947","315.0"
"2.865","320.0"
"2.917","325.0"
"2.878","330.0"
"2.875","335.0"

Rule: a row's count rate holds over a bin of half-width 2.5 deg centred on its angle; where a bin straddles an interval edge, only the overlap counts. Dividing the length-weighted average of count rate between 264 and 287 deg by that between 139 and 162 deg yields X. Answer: 0.97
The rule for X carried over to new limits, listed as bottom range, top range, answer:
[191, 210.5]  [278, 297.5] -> 1.03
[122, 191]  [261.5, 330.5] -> 0.98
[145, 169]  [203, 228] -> 0.94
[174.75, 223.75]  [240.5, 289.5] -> 1.02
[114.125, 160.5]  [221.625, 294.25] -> 0.95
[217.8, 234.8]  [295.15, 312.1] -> 1.05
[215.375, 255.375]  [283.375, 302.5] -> 1.04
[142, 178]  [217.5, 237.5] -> 0.94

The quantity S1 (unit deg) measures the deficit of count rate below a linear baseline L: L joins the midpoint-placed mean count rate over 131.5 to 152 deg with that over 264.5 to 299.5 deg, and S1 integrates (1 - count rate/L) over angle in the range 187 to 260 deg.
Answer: 2.5 deg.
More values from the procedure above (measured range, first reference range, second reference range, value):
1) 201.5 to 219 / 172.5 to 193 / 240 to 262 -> 0.5 deg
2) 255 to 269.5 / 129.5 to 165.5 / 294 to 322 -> 0.1 deg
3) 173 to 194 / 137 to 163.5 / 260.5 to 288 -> 0.4 deg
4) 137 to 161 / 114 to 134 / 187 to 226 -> 0.3 deg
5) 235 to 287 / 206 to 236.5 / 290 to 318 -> -0.5 deg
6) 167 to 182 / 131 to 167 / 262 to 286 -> 0.3 deg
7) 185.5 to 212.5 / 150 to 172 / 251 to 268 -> 0.7 deg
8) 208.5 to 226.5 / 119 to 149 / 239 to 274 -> 1.0 deg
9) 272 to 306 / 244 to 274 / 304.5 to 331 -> 0.0 deg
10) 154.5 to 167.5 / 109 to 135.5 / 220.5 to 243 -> 0.2 deg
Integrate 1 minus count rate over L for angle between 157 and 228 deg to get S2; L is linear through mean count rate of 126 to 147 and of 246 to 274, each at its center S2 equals 2.46 deg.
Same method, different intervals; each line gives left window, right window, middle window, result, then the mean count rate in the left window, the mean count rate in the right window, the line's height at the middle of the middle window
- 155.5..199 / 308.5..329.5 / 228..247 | 0.4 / 2.95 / 2.93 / 2.94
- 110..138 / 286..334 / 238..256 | 0.5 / 3.13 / 2.94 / 3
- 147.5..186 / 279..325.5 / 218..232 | 0.8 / 2.97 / 2.95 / 2.96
